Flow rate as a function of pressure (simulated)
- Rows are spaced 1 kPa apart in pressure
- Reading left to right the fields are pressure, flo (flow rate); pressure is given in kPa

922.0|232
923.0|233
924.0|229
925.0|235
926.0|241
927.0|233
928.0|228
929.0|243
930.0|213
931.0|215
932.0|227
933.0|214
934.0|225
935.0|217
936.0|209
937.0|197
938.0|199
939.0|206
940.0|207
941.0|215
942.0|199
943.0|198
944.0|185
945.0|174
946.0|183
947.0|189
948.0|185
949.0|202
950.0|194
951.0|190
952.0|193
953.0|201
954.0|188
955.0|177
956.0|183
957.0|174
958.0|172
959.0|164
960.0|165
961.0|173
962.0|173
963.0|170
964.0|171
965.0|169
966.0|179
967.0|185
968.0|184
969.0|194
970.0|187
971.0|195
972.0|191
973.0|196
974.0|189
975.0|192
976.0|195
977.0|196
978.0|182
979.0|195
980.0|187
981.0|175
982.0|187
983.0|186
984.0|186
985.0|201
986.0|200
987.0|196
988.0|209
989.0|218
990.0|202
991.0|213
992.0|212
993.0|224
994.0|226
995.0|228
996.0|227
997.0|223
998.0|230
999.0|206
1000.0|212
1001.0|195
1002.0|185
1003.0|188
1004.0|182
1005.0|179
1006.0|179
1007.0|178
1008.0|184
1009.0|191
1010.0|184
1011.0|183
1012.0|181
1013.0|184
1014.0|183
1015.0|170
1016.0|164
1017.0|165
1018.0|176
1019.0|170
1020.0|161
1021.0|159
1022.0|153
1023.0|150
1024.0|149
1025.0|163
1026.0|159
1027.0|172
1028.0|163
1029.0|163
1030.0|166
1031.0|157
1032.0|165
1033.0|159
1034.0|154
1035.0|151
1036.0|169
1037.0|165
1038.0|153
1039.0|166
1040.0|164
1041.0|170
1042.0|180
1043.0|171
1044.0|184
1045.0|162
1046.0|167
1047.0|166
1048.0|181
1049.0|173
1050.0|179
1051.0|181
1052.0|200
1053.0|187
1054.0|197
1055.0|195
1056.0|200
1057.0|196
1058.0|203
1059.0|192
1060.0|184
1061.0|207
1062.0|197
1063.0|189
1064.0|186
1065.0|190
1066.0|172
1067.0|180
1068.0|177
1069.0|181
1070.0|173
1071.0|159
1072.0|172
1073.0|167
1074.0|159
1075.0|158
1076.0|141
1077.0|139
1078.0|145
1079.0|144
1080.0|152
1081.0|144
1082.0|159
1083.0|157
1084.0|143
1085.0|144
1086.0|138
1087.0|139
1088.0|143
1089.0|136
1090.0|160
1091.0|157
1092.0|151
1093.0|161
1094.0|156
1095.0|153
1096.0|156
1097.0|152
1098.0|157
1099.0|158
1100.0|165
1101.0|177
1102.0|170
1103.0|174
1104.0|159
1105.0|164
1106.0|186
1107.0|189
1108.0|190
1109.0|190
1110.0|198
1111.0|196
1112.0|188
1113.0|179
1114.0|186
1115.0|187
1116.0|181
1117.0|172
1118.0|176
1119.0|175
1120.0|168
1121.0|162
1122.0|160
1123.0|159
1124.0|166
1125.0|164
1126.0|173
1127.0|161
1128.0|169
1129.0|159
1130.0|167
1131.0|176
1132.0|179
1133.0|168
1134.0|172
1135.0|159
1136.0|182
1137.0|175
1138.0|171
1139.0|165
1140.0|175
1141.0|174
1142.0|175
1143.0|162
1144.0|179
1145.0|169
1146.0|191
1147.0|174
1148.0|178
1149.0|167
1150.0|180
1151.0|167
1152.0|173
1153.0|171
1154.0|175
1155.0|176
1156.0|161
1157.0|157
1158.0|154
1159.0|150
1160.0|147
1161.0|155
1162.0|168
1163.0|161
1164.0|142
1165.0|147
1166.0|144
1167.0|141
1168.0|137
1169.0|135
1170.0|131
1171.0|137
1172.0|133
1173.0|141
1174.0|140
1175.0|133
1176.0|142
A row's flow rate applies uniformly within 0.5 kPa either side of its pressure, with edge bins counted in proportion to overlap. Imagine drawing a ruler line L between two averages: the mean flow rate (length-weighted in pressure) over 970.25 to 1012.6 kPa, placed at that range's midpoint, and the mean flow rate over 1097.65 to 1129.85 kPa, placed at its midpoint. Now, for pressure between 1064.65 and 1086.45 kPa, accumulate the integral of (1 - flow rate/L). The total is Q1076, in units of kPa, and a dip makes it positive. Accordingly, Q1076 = 2.7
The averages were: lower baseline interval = 197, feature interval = 159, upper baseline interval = 174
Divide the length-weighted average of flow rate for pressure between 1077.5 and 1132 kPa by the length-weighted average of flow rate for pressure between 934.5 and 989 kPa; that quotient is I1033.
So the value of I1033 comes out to 0.87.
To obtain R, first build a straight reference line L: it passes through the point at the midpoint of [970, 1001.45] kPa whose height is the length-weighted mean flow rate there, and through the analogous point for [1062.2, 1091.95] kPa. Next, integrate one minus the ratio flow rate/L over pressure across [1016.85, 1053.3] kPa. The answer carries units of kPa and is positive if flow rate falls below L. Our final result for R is 2.4 kPa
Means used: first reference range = 202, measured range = 167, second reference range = 159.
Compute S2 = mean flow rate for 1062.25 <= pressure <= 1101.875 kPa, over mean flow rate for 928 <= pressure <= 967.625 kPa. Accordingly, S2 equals 0.82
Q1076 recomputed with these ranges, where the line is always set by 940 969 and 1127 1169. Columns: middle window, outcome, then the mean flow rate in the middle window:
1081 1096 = 1.9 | 150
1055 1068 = -1.3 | 191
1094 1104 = 0.5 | 162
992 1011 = -2.3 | 201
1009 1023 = 0.5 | 172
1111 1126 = -0.5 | 174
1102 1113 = -0.9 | 183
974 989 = -0.9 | 193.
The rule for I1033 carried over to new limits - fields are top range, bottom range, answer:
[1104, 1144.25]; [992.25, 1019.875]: 0.91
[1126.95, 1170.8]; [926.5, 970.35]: 0.84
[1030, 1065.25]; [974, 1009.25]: 0.89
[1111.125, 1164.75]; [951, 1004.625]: 0.88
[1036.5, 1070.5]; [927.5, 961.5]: 0.92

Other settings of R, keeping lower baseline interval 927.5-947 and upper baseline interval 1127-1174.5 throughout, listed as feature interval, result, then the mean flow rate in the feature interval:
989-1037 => 2.5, 182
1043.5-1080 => 0.8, 177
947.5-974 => 2.6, 183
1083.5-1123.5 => 1.3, 166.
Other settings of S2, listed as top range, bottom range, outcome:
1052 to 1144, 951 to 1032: 0.92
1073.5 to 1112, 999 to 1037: 0.93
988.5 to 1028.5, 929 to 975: 0.97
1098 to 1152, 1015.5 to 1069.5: 1.00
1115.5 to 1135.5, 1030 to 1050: 1.01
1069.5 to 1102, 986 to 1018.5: 0.78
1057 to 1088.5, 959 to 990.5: 0.89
